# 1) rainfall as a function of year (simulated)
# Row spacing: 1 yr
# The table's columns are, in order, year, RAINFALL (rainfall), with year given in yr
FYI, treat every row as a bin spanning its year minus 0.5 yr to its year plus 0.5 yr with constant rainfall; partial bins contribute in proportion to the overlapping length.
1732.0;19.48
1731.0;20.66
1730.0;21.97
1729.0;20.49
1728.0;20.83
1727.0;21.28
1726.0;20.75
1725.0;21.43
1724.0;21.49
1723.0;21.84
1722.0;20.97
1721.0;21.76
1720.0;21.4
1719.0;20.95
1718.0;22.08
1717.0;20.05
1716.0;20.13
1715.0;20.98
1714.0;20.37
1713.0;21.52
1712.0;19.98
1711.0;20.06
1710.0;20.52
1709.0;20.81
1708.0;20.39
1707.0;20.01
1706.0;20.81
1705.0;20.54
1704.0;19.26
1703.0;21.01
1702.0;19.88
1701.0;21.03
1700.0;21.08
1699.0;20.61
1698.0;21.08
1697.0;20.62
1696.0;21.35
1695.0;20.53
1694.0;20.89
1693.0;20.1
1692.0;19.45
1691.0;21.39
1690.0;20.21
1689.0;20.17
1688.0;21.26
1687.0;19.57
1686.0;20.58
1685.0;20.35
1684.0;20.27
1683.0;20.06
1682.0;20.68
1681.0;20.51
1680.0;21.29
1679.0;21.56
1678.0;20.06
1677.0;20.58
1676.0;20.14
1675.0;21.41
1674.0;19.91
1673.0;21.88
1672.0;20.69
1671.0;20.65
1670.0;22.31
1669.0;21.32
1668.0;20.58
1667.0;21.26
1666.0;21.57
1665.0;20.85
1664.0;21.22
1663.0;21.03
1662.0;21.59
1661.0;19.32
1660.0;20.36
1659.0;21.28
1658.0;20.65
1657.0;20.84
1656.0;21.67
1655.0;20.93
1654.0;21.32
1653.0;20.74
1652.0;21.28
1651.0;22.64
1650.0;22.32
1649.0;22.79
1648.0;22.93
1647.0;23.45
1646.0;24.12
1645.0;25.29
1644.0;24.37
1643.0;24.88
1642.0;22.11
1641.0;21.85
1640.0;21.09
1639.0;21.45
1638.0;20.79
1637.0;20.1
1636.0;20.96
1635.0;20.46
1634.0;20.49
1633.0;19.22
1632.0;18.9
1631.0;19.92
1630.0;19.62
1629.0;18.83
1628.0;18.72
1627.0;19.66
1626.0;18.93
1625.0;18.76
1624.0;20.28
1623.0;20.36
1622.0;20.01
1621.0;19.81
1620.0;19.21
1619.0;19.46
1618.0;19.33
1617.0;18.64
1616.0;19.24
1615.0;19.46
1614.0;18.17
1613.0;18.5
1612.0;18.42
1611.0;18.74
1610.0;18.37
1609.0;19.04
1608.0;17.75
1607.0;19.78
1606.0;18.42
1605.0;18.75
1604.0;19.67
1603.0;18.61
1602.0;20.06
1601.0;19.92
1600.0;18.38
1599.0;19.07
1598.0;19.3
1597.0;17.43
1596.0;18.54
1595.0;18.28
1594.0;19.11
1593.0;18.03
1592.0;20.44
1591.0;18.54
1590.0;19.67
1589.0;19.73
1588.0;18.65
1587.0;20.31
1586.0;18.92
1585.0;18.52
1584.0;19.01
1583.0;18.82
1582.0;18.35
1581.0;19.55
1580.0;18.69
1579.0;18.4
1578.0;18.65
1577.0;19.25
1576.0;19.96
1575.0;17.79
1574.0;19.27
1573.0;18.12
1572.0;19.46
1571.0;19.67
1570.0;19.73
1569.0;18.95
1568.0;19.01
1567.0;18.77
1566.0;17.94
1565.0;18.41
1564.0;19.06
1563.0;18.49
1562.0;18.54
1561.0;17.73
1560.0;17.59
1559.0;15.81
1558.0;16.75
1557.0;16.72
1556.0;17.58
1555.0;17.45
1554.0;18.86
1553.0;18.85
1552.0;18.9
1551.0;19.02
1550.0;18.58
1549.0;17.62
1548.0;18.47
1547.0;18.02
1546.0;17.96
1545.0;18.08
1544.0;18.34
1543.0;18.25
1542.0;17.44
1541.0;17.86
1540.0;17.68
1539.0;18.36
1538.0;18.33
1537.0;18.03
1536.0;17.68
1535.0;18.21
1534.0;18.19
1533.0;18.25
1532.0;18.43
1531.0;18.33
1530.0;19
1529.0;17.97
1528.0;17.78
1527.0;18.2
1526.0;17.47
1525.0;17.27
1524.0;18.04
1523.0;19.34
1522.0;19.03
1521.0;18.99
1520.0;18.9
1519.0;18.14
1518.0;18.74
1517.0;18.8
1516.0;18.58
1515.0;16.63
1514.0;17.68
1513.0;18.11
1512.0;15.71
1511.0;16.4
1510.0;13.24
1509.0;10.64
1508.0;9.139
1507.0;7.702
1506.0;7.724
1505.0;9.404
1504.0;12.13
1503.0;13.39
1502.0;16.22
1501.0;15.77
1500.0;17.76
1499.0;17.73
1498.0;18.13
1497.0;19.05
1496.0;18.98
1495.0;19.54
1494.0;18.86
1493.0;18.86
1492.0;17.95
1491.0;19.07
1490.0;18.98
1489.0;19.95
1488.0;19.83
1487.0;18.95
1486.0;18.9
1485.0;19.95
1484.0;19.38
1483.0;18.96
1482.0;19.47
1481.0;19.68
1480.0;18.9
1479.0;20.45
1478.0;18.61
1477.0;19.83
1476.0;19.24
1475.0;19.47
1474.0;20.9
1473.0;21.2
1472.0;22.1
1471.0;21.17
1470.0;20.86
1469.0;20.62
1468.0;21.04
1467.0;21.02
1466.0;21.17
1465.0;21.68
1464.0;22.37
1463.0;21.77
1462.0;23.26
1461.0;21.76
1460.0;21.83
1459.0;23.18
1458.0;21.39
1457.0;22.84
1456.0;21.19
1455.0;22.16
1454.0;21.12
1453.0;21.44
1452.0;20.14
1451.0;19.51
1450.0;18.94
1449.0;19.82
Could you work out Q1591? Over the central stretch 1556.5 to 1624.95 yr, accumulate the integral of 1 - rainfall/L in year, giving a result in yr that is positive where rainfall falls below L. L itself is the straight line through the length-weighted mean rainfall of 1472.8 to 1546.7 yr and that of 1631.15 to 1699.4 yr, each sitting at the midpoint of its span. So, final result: 2.13 yr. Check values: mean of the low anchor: 17.6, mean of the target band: 18.8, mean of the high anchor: 21.1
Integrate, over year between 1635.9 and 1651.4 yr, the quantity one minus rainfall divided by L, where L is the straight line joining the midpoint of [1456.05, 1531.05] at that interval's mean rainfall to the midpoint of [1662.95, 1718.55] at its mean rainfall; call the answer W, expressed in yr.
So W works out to -1.9 yr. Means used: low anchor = 18.4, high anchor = 20.7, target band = 22.6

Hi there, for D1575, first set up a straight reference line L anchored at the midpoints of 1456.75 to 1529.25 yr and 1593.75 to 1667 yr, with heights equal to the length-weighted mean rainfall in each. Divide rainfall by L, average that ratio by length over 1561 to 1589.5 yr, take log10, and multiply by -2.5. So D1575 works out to 0.03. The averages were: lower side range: 18.4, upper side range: 20.3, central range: 18.9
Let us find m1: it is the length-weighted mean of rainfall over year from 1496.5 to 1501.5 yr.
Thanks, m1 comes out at 17.7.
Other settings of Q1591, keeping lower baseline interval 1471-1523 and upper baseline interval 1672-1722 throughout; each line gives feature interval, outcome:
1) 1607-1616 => 0.3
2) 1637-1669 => -2.9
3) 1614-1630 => 0.1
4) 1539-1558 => 0.3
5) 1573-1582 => 0.0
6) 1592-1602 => 0.1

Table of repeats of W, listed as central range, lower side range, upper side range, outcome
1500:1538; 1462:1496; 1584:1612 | 6.4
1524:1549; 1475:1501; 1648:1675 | 2.0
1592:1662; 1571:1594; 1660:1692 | -1.1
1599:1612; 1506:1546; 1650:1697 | 0.1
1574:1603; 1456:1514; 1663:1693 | 1.1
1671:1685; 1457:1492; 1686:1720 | -0.1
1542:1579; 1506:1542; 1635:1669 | 0.0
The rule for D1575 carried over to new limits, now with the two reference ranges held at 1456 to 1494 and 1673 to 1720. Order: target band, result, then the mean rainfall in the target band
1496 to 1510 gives 0.44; 13.6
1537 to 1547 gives 0.14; 18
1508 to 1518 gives 0.27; 16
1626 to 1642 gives 0.02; 20.2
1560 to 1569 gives 0.11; 18.5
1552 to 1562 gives 0.16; 17.6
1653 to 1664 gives -0.02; 20.9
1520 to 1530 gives 0.12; 18.3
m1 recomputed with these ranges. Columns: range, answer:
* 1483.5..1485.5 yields 19.7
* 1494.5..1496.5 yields 19.3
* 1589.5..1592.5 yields 19.6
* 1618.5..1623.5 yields 19.8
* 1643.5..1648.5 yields 24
